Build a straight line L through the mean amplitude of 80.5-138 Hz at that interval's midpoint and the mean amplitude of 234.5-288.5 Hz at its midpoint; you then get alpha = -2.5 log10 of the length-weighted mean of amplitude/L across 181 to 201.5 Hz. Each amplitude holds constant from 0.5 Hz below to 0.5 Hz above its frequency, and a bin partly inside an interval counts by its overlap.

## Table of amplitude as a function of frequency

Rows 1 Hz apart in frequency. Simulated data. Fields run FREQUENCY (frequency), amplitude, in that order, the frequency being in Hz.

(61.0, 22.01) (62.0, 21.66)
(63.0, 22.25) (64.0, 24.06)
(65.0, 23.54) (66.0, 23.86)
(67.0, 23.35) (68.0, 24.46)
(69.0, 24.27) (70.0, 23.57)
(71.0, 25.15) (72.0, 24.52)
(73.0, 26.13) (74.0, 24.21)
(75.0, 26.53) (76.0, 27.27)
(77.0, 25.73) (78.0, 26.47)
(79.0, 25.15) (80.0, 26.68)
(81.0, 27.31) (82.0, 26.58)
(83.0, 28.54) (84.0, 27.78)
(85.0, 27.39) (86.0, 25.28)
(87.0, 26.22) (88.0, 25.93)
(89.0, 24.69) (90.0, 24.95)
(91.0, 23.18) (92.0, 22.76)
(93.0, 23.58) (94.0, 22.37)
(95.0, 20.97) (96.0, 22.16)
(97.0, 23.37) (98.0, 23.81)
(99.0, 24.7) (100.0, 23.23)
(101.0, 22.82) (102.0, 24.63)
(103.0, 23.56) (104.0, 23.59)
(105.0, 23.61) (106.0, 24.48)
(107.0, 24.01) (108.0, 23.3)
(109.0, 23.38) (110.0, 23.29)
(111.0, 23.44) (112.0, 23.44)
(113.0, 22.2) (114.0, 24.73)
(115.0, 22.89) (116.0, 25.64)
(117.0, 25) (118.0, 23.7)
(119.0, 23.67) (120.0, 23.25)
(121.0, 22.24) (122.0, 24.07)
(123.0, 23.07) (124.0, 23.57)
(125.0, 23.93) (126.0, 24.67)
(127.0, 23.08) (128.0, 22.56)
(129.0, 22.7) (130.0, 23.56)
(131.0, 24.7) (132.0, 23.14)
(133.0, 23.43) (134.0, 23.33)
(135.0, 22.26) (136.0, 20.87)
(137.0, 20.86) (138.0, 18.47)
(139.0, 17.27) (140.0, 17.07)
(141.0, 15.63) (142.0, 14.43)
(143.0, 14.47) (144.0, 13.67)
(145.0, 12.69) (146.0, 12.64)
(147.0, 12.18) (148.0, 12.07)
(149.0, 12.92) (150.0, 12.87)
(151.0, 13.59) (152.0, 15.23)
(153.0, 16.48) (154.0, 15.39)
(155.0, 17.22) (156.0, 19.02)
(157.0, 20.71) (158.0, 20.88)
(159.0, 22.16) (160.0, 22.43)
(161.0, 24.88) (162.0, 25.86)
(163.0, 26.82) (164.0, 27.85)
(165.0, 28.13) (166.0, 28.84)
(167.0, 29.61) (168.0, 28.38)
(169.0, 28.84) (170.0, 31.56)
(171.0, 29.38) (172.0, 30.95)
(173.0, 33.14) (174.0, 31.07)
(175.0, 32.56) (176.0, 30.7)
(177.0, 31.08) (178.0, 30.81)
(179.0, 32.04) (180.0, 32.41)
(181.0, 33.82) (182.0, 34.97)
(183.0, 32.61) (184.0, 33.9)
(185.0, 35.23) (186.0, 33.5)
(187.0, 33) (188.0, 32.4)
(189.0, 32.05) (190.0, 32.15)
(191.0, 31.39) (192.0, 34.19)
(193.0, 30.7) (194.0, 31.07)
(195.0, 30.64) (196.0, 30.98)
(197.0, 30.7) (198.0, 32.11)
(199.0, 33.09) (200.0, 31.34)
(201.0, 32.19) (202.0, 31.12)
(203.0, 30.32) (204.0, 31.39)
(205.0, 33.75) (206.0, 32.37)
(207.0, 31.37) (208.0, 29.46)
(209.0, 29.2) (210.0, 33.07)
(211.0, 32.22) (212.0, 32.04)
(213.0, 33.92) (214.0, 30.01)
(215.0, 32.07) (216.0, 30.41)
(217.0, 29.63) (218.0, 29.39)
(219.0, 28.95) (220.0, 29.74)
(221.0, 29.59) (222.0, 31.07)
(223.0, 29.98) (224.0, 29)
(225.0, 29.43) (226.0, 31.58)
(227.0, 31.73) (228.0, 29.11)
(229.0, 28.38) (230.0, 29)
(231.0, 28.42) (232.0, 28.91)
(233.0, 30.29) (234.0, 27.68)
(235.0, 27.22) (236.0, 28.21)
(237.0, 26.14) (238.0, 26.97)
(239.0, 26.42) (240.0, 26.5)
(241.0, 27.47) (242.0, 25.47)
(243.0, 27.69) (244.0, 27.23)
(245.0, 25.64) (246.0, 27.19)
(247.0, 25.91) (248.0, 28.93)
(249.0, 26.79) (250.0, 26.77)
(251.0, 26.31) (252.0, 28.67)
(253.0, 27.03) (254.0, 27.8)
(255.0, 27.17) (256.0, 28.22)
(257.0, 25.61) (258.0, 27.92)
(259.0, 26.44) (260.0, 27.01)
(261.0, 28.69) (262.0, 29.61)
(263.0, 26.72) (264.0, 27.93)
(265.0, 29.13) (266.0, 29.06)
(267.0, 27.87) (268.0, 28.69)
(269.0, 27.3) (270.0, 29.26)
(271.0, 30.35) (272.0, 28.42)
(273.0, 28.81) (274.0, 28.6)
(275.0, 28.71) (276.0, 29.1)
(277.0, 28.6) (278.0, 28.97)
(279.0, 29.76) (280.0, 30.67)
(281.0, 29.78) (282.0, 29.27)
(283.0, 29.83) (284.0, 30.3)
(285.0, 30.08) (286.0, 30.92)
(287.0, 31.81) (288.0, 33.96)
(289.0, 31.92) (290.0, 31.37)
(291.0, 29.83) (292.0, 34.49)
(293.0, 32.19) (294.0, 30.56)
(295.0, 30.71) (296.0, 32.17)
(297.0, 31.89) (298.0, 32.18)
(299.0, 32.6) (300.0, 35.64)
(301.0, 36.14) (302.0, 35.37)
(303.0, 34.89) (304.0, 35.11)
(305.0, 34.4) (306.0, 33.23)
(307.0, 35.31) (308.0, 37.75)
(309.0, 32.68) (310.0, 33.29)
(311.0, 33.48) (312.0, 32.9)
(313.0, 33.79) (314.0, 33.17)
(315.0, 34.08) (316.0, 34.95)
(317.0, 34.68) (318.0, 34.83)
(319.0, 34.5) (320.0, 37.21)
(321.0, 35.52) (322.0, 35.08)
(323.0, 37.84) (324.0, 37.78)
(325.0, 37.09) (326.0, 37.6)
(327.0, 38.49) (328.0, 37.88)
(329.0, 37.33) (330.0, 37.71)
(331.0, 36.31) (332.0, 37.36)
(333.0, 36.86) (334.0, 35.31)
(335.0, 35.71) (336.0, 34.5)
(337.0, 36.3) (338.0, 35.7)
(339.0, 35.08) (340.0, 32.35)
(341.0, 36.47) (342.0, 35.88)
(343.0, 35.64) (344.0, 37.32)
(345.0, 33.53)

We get -0.232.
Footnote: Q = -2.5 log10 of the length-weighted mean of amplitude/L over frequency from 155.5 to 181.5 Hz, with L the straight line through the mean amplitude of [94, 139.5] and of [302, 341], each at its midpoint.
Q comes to -0.08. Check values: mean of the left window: 23.1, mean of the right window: 35.5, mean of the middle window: 28.2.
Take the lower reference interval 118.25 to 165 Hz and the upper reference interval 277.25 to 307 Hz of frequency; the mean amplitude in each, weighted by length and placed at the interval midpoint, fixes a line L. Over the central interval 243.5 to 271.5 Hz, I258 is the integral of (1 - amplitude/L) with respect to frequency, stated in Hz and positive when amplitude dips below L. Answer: 1.5 Hz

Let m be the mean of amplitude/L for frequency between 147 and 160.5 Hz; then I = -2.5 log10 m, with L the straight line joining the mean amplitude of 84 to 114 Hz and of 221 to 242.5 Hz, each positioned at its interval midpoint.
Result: 0.47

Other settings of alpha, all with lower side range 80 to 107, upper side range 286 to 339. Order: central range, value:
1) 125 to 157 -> 0.42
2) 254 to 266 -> 0.16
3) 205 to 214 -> -0.06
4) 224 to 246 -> 0.11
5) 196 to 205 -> -0.08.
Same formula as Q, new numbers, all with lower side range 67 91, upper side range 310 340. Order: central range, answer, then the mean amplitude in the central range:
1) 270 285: 0.152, 29.4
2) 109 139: 0.193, 23.1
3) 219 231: 0.067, 29.8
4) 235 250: 0.201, 26.9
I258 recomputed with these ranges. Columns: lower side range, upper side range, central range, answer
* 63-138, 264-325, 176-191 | -2.8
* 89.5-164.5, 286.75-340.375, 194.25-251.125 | -3.1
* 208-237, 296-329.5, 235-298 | 7.2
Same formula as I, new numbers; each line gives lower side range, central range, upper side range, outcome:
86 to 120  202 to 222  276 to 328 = -0.072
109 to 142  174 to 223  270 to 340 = -0.179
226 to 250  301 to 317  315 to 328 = 0.020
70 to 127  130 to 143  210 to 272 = 0.262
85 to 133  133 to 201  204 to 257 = 0.041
